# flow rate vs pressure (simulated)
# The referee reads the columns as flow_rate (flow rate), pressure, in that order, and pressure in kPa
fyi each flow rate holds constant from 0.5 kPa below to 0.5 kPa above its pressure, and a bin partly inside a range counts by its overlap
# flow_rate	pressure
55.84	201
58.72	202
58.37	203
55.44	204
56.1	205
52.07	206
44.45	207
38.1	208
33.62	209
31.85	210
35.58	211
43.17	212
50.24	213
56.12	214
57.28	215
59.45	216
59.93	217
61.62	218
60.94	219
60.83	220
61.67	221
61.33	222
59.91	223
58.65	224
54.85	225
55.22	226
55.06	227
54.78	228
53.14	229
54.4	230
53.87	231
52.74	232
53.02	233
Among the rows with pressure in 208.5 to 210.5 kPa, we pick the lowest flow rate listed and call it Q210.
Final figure 31.85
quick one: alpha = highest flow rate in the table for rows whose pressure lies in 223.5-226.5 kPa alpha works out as 58.65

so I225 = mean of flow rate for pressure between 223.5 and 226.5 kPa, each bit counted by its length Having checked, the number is 56.2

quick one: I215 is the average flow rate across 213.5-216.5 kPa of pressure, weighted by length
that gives 57.6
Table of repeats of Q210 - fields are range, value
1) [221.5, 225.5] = 54.85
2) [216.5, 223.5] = 59.91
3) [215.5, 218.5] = 59.45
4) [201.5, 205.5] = 55.44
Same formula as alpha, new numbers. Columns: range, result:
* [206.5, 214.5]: 56.12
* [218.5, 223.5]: 61.67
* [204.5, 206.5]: 56.1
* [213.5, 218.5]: 61.62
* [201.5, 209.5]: 58.72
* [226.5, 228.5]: 55.06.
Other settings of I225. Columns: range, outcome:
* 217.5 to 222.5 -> 61.3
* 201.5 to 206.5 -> 56.1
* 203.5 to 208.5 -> 49.2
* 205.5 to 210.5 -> 40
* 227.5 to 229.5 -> 54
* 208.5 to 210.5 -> 32.7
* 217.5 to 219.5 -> 61.3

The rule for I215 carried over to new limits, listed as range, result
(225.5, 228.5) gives 55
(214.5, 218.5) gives 59.6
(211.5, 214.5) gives 49.8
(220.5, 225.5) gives 59.3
